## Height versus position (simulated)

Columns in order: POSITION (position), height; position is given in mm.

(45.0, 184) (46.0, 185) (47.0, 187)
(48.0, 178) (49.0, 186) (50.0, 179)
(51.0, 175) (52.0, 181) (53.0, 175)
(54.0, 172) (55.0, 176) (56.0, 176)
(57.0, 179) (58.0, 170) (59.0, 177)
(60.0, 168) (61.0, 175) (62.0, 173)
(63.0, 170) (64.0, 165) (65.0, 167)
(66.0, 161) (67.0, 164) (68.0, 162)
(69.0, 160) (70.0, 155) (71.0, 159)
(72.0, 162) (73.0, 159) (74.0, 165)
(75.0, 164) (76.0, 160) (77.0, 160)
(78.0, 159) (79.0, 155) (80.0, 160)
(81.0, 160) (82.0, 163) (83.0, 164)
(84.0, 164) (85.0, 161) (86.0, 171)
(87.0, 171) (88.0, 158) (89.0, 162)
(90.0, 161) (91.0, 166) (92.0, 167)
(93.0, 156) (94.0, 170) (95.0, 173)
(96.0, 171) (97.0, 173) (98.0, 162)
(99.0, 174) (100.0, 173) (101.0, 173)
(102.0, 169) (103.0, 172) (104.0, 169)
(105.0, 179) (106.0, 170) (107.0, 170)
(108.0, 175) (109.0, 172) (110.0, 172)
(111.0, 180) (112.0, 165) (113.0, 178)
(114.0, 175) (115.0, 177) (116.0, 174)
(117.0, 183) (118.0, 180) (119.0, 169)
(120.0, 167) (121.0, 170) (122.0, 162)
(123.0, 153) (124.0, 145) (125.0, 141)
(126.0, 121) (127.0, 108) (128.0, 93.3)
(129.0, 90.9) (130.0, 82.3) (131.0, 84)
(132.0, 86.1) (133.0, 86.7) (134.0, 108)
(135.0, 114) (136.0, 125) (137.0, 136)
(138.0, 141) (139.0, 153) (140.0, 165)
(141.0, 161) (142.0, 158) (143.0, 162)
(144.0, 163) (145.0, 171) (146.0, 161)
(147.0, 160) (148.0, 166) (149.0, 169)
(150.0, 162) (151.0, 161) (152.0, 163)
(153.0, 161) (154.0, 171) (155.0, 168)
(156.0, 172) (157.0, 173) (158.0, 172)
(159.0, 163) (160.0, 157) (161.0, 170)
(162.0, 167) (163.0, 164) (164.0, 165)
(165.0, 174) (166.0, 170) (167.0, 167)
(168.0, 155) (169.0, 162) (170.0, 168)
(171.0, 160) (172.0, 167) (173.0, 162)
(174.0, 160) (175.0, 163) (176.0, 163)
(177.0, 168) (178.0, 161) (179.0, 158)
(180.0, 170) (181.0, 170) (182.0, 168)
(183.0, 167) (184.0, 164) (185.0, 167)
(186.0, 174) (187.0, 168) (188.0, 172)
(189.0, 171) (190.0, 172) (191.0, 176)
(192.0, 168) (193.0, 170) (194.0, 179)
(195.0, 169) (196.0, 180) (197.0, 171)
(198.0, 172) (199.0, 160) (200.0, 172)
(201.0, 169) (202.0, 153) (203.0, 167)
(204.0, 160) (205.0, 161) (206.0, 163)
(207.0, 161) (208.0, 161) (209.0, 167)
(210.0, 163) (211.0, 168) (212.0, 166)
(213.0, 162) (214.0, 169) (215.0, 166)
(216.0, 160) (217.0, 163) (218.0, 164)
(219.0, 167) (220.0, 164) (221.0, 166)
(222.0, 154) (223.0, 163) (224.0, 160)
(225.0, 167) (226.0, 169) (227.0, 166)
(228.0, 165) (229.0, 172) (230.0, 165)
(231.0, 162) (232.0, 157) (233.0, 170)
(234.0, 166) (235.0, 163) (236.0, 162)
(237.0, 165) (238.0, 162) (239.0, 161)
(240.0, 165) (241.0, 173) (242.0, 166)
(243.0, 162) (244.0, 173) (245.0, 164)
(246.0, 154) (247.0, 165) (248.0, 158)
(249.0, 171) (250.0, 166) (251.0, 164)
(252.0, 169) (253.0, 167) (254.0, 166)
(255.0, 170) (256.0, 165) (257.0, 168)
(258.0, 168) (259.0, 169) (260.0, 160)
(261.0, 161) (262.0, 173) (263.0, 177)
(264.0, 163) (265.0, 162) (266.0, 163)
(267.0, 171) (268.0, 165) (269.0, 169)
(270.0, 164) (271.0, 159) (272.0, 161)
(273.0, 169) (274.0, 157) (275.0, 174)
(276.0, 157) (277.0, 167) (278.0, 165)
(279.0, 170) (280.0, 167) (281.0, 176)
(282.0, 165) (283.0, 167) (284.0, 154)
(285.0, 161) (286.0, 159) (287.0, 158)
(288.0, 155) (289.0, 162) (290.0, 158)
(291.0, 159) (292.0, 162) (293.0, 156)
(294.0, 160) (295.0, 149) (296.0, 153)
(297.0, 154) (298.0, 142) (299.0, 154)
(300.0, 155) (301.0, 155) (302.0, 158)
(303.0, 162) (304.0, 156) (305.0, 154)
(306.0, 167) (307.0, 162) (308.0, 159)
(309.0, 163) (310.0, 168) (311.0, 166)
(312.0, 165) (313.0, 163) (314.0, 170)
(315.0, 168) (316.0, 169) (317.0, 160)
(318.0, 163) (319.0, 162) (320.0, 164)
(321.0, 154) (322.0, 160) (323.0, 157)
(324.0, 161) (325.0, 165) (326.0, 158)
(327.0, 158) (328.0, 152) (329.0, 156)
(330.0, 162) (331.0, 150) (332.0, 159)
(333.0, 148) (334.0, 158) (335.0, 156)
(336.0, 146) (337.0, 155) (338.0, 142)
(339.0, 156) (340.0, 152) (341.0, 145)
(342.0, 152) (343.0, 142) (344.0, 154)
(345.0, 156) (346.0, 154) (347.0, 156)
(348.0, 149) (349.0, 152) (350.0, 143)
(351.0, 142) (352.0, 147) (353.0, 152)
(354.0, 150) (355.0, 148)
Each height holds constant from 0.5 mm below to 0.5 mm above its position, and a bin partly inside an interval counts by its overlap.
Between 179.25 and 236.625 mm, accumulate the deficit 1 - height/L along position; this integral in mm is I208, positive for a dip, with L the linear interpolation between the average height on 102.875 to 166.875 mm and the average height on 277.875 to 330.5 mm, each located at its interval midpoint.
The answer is -3.4 mm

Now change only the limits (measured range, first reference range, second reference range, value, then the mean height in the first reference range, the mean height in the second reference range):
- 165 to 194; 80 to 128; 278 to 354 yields -0.82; 165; 157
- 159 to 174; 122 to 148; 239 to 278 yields -2.57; 132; 166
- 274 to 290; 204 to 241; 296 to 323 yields -0.19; 164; 160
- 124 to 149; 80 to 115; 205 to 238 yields 5.31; 169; 164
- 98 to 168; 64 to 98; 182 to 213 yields 3.92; 163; 168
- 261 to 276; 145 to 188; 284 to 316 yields -0.47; 166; 159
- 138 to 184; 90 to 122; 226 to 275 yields 1.28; 171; 165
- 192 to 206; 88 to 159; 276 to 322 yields -0.86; 156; 161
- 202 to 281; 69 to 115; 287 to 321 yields -1.56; 167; 160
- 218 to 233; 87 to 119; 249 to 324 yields 0.10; 171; 163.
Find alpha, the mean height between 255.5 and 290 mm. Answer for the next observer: 165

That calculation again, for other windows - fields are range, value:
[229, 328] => 163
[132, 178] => 158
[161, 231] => 166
